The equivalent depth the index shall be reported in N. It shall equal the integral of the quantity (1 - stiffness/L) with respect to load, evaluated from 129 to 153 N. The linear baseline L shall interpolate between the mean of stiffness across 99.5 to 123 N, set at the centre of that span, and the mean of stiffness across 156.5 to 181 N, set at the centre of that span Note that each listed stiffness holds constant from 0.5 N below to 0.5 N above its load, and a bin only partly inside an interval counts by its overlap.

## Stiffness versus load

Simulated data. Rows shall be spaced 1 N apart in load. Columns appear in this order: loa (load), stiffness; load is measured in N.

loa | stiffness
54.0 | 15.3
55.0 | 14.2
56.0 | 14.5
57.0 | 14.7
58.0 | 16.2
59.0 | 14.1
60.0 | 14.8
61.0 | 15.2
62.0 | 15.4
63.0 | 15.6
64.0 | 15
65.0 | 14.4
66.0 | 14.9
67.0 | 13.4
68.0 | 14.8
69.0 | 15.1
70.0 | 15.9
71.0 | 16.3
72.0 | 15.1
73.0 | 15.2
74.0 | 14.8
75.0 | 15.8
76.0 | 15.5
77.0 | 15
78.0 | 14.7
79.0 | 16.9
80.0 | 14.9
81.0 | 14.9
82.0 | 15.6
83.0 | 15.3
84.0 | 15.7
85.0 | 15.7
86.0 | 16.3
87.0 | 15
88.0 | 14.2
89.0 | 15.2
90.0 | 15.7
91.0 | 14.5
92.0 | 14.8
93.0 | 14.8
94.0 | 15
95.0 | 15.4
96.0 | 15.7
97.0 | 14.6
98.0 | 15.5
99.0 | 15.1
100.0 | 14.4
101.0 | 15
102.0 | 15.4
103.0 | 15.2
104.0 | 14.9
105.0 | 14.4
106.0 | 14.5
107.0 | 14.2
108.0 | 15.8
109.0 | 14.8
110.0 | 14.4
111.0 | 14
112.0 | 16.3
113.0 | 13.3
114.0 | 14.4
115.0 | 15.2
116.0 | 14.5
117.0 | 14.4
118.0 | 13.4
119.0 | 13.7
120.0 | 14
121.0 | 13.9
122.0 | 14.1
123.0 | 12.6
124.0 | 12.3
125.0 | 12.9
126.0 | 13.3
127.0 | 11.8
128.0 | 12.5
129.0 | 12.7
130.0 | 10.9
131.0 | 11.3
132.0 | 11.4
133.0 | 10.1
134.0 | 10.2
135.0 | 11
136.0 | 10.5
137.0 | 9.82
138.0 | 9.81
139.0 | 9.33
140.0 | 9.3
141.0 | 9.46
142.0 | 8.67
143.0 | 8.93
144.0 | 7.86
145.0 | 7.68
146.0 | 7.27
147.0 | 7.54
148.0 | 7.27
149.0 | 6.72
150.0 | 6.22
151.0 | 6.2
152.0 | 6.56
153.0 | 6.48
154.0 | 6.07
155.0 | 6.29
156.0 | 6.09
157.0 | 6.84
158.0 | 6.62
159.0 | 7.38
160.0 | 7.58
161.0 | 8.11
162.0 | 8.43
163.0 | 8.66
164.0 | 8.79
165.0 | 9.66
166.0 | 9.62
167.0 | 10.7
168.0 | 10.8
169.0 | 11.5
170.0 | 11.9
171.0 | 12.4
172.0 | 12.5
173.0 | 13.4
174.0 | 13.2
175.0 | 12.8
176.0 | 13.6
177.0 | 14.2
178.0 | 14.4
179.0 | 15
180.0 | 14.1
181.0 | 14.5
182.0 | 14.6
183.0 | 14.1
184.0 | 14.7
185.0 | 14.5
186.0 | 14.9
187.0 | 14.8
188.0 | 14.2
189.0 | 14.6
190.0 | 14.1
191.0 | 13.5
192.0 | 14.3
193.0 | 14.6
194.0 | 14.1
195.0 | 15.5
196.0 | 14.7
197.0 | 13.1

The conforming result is 7.2 N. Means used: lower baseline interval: 14.5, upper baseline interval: 11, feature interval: 8.9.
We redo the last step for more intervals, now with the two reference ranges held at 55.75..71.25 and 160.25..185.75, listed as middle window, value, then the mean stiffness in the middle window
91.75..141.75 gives 1.46 N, 13.3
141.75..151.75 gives 4.28 N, 7.38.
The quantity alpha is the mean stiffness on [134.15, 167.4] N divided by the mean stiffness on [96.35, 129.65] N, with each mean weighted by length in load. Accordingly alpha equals 0.6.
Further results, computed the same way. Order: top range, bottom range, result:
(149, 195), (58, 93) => 0.74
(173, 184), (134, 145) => 1.49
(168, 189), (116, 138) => 1.12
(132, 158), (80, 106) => 0.54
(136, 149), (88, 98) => 0.57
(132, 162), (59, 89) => 0.53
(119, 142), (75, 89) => 0.75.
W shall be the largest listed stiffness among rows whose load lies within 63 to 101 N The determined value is 16.9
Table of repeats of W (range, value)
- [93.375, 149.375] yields 16.3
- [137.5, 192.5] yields 15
